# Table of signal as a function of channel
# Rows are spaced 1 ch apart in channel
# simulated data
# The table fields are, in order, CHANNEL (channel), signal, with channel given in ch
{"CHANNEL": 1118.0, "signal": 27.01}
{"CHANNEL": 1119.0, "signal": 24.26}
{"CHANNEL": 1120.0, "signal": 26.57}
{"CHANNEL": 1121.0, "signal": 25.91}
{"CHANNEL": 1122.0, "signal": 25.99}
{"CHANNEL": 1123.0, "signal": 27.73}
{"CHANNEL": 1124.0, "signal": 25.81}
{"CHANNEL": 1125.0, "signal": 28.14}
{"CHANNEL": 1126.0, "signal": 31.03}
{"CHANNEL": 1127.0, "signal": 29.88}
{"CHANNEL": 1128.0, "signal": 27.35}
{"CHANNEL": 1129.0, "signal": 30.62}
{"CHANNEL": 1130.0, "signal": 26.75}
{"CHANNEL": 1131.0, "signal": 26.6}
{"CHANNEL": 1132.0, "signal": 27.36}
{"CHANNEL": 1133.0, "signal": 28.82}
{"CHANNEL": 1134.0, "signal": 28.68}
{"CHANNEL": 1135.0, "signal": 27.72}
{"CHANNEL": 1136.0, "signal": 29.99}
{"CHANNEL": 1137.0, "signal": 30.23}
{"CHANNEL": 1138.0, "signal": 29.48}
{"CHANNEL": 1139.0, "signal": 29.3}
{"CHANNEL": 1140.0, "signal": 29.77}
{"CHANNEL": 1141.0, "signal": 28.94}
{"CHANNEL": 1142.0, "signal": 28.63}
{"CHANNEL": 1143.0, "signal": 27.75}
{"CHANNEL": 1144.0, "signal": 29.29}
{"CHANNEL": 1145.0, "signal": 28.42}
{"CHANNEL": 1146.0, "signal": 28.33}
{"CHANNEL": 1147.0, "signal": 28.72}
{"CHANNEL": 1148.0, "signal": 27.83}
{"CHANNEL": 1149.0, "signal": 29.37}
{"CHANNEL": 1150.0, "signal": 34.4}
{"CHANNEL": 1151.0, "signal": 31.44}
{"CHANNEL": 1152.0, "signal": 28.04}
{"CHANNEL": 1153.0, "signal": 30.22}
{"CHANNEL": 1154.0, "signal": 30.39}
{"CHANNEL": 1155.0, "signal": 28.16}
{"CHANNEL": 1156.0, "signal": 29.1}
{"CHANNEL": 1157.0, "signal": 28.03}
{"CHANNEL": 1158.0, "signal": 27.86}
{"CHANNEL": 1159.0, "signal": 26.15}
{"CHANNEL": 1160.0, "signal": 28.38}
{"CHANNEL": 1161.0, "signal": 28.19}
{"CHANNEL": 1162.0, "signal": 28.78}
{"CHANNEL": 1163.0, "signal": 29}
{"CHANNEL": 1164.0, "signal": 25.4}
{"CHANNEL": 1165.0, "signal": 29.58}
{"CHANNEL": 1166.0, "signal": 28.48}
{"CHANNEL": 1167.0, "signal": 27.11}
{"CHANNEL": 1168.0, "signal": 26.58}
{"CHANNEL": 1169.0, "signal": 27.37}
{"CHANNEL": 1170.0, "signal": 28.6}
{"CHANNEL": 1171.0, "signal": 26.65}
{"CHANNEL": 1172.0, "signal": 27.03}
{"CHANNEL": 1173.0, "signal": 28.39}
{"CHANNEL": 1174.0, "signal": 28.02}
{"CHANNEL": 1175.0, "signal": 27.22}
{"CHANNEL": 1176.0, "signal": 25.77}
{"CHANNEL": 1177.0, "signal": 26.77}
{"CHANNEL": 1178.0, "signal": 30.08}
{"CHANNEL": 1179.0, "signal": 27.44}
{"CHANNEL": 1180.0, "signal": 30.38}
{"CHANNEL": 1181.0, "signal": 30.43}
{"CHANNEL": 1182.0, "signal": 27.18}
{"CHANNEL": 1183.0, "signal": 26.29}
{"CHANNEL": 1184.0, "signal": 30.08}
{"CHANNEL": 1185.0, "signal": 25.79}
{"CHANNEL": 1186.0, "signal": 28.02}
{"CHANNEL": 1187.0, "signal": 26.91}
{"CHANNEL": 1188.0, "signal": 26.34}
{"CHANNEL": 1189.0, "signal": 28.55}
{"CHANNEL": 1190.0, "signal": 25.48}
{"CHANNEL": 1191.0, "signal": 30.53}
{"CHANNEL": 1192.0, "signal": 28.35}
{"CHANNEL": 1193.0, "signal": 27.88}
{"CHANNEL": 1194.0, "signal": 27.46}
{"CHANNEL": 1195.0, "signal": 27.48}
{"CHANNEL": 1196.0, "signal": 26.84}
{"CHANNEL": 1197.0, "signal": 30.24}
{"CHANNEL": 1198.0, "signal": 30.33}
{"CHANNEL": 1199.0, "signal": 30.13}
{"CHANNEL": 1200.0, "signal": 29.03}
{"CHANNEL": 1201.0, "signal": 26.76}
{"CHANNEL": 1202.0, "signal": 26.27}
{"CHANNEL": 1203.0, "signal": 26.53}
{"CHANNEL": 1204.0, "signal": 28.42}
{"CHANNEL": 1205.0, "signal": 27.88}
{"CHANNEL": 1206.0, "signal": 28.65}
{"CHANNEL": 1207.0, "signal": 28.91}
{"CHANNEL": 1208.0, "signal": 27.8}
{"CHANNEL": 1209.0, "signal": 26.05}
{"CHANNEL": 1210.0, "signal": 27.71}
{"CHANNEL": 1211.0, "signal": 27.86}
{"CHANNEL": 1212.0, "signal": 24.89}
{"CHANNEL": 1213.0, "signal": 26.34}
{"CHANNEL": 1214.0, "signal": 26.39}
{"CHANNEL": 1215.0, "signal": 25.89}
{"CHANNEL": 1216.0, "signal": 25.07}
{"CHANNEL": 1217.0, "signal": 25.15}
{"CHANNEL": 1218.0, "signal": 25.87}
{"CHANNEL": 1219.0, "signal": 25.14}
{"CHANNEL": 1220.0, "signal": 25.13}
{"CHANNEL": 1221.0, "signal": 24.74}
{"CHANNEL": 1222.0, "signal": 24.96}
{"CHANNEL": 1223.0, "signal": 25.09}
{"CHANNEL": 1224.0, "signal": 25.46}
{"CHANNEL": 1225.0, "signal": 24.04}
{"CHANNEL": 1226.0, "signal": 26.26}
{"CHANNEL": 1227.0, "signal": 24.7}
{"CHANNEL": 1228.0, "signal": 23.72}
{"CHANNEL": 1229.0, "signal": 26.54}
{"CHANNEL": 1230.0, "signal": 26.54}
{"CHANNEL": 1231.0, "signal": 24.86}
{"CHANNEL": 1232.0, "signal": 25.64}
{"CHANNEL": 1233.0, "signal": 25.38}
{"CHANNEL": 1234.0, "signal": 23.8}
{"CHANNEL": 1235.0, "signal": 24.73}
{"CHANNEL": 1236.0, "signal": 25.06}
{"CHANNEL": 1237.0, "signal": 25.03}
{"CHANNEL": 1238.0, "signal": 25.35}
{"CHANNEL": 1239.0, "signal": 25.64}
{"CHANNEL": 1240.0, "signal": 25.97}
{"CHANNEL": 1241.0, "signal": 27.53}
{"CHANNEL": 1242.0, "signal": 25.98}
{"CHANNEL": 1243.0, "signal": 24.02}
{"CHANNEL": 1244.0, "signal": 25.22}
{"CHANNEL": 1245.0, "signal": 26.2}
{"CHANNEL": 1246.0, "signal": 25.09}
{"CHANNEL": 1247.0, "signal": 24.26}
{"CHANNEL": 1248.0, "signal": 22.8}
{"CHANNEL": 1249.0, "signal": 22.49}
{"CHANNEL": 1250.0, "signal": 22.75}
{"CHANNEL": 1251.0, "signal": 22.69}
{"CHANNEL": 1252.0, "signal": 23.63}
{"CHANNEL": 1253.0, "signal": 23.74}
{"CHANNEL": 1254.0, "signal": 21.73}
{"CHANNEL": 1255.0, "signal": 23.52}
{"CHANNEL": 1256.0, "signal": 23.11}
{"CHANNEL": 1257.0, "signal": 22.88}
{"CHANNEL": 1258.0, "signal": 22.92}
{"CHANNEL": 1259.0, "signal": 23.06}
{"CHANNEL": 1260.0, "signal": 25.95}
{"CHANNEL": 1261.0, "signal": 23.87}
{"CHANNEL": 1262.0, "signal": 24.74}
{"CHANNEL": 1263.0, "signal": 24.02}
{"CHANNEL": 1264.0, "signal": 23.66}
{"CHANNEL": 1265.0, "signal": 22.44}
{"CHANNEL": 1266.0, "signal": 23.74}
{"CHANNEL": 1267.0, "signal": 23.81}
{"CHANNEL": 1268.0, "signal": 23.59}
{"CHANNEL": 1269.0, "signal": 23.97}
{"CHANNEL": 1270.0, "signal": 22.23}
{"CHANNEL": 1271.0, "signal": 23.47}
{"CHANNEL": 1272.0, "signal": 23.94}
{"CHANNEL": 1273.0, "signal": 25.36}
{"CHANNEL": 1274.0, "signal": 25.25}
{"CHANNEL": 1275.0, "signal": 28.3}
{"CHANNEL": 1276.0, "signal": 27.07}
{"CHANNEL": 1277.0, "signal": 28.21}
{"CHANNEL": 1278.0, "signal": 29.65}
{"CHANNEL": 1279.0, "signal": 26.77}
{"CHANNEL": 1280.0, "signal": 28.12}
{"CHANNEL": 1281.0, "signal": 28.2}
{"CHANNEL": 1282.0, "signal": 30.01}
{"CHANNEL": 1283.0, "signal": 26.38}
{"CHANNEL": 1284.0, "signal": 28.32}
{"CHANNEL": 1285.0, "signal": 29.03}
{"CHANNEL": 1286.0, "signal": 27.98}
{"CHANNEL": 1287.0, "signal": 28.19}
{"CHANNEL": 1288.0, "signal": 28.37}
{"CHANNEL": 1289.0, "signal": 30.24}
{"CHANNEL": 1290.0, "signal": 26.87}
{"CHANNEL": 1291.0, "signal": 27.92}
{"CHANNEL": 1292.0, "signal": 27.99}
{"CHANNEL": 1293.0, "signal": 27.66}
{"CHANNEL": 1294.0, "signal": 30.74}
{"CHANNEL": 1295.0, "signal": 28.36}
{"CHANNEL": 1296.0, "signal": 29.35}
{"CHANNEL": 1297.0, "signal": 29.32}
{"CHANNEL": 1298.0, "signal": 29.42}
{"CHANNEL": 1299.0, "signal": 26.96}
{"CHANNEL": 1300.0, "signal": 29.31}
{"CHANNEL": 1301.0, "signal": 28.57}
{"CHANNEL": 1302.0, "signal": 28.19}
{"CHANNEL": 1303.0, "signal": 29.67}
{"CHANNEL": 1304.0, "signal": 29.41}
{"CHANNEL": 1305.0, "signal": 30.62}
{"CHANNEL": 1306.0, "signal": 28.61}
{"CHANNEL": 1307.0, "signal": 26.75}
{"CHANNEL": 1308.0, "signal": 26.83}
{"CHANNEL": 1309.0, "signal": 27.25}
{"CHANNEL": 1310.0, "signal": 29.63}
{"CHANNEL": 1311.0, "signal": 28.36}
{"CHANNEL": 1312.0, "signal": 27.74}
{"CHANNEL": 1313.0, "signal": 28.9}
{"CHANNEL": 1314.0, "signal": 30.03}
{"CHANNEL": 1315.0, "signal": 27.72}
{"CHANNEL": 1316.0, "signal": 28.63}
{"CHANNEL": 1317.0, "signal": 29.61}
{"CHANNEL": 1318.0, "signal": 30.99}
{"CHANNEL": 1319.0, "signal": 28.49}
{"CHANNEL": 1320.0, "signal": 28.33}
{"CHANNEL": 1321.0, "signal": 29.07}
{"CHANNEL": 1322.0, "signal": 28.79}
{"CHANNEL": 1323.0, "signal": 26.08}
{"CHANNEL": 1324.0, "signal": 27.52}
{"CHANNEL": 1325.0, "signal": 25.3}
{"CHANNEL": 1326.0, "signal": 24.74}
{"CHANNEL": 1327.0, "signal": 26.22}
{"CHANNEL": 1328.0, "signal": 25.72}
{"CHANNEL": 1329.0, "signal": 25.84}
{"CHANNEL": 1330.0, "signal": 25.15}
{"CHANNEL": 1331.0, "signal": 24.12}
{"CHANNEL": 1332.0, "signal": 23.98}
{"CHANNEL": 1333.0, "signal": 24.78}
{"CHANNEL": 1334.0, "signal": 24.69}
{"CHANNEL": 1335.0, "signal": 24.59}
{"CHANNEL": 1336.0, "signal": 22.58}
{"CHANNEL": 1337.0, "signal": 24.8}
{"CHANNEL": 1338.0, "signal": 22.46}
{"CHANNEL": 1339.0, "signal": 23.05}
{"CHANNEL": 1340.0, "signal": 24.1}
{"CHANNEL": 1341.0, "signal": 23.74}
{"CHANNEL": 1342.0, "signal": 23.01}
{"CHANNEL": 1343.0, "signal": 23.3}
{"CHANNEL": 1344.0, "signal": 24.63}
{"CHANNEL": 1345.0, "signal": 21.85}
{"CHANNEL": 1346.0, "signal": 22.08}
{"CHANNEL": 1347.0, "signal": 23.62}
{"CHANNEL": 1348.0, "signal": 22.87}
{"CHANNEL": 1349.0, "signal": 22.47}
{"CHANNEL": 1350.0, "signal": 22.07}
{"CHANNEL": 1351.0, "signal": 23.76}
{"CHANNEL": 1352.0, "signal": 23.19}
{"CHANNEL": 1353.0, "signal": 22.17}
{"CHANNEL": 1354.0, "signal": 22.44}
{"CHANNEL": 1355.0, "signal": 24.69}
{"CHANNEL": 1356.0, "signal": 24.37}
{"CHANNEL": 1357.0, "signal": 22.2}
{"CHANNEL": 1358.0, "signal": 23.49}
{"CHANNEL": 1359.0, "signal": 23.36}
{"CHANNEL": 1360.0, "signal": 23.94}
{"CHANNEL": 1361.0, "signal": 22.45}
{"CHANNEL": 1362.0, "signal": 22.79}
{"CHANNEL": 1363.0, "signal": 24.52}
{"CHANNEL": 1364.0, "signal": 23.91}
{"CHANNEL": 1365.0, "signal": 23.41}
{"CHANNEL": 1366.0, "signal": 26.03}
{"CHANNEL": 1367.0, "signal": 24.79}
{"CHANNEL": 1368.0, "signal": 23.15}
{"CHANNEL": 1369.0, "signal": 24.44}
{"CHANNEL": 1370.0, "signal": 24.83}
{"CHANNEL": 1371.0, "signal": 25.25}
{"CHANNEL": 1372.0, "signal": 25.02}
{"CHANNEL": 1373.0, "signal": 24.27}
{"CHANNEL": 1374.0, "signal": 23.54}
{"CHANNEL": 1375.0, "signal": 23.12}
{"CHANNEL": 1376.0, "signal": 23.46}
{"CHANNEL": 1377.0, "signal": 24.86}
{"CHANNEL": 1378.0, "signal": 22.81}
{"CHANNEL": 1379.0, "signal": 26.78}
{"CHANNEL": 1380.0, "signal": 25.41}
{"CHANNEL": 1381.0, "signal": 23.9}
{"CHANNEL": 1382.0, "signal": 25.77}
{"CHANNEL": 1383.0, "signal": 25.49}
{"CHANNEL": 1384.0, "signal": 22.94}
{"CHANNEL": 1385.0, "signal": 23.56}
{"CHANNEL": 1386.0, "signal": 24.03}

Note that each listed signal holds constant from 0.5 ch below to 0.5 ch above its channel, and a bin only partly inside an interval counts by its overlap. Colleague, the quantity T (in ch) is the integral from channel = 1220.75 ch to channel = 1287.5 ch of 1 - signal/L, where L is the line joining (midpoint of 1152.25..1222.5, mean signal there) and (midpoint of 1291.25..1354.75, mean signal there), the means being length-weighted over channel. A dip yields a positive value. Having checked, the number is 4.5 ch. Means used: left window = 27.6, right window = 26.3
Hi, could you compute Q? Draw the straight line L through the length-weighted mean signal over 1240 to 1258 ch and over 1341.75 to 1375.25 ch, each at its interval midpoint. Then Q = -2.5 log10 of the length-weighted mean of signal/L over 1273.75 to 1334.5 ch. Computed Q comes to -0.17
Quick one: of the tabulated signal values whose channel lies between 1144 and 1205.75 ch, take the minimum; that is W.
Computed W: 25.4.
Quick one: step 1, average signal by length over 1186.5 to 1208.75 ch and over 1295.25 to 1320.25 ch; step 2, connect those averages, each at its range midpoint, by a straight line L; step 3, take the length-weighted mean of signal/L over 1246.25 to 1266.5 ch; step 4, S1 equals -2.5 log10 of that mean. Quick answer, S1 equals 0.21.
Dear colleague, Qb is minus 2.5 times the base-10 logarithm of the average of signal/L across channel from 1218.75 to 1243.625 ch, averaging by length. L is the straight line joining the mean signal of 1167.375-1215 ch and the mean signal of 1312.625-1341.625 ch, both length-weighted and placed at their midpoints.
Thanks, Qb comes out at 0.08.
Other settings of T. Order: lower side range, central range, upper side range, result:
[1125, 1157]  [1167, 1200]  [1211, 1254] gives -1.0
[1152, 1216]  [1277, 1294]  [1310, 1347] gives -1.2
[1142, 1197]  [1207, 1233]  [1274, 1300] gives 2.3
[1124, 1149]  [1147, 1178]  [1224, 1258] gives -0.7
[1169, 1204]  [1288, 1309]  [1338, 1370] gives -3.1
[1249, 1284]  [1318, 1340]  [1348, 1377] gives -1.4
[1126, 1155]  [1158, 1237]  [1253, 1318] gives 3.4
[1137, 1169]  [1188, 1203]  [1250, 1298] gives -0.2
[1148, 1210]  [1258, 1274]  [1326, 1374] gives 1.3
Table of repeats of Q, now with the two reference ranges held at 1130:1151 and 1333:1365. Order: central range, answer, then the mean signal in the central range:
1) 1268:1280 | -0.02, 25.8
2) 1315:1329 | -0.15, 27.6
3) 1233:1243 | 0.04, 25.4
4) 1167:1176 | 0.03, 27.4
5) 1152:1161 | 0.00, 28.5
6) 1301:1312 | -0.16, 28.5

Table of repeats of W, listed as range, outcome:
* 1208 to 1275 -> 21.73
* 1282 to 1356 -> 21.85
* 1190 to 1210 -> 25.48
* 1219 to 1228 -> 23.72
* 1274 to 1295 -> 25.25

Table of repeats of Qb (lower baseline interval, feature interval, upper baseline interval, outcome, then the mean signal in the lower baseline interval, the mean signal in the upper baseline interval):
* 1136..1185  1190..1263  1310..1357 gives 0.065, 28.5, 25.3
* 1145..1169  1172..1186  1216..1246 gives -0.012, 28.6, 25.3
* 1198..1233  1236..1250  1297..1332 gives 0.076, 26.4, 27.9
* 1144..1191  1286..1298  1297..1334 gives -0.034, 28.2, 27.7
